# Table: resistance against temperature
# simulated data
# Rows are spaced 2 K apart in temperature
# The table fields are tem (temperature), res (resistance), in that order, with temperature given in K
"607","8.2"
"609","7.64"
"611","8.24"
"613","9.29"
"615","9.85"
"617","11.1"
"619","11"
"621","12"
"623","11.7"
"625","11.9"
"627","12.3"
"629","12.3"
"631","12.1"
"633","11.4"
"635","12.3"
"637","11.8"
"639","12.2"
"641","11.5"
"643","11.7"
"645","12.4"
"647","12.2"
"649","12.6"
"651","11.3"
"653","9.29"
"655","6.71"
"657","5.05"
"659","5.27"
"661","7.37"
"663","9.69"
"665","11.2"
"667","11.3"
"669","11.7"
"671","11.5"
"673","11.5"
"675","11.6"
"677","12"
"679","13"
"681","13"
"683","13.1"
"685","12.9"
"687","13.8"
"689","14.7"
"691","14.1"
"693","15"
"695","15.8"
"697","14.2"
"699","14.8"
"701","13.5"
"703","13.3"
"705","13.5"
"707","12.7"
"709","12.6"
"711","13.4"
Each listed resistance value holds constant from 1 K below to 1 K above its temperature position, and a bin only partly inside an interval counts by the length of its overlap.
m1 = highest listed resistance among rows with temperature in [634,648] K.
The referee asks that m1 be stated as 12.4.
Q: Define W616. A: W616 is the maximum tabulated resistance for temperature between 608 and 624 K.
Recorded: 12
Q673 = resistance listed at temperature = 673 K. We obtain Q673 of 11.5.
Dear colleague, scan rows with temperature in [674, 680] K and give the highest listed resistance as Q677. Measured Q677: 13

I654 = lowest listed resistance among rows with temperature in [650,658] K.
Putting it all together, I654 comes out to 5.05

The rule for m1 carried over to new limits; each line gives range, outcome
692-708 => 15.8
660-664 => 9.69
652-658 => 9.29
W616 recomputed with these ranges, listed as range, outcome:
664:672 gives 11.7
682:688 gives 13.8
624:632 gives 12.3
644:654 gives 12.6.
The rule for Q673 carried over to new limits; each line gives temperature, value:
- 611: 8.24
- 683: 13.1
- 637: 11.8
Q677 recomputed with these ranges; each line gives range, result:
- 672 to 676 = 11.6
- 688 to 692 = 14.7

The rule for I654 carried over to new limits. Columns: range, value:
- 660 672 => 7.37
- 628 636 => 11.4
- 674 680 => 11.6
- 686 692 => 13.8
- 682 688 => 12.9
